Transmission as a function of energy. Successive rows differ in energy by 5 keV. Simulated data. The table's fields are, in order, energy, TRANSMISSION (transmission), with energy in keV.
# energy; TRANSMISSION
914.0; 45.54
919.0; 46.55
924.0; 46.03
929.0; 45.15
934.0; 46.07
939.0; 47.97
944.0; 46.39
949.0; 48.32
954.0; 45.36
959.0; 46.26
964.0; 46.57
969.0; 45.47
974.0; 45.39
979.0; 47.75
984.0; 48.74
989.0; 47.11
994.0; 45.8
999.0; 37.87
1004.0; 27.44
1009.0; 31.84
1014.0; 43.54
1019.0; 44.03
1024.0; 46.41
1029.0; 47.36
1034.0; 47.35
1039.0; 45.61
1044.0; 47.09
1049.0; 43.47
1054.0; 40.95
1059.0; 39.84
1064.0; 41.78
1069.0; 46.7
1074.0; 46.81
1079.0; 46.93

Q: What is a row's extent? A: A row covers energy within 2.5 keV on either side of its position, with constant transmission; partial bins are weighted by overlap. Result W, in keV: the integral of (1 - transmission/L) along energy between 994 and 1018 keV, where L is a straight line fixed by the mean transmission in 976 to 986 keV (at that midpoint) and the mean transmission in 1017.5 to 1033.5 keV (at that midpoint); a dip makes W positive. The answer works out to 5.2 keV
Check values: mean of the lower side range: 48.1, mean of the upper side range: 46.2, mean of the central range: 36.8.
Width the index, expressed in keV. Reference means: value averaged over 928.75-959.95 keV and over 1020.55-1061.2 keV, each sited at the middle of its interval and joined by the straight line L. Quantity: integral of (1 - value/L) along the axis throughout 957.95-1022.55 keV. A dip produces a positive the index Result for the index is 4.1 keV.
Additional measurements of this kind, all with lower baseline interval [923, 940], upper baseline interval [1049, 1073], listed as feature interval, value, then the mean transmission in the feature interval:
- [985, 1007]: 2.2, 40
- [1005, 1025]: 1.8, 40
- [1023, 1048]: -1.8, 46.6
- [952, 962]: -0.1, 45.9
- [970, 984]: -0.6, 46.8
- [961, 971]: -0.2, 46.1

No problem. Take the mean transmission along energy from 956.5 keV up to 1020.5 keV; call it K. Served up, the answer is 42.9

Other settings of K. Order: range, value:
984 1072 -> 42.8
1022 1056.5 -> 45.4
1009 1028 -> 43.2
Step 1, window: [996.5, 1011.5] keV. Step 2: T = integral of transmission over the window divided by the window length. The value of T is 32.4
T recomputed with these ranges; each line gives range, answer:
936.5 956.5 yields 47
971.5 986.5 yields 47.3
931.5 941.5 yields 47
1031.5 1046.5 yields 46.7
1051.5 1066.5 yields 40.9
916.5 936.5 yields 46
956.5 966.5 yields 46.4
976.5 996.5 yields 47.4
